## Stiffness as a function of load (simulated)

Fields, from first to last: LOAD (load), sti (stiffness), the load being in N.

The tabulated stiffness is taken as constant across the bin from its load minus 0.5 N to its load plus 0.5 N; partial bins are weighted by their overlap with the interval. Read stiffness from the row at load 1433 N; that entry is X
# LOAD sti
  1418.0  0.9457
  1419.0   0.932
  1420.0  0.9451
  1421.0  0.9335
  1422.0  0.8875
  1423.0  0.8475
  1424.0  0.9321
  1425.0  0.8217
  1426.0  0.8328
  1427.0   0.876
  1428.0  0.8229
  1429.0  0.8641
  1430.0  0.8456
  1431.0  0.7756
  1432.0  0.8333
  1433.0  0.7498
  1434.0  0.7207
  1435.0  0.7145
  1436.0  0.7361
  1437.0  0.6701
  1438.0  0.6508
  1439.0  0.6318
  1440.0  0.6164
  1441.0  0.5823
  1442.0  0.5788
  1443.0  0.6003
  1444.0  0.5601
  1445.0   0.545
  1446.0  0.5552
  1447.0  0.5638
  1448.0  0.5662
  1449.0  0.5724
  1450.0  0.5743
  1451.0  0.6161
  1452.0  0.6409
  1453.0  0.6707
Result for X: 0.7498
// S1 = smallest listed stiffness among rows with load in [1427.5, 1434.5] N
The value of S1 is 0.7207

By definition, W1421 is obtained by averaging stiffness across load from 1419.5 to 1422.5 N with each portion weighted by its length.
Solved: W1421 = 0.922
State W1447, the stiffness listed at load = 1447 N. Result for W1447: 0.5638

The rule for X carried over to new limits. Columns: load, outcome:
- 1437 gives 0.6701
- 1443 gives 0.6003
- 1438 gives 0.6508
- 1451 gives 0.6161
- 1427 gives 0.876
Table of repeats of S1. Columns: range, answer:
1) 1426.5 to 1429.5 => 0.8229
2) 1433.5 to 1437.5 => 0.6701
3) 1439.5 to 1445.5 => 0.545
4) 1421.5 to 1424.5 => 0.8475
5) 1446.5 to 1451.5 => 0.5638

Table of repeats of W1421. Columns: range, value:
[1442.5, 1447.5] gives 0.565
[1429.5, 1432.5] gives 0.818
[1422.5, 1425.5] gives 0.867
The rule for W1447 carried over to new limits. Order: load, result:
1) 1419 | 0.932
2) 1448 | 0.5662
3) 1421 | 0.9335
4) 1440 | 0.6164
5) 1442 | 0.5788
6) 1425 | 0.8217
